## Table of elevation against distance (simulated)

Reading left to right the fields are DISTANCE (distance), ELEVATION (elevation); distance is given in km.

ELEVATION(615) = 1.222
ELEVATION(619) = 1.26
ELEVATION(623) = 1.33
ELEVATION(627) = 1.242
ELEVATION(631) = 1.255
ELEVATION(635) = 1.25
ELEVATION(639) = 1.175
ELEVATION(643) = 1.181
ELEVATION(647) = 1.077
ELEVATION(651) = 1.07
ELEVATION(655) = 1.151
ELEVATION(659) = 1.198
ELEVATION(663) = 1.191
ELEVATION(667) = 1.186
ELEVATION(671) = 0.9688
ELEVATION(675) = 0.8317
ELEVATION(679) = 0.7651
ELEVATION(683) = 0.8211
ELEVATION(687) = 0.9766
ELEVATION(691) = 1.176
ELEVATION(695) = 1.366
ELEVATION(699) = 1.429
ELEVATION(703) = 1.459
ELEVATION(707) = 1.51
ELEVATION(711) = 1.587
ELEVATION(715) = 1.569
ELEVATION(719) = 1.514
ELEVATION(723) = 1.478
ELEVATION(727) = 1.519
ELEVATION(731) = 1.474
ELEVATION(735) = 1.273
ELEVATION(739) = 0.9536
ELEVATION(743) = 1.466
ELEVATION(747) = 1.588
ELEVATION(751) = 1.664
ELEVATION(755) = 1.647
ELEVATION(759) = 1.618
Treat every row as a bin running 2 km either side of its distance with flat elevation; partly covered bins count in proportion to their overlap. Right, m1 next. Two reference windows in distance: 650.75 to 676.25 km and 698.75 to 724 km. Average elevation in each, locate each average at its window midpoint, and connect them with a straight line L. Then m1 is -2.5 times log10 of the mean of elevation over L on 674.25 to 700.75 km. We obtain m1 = 0.24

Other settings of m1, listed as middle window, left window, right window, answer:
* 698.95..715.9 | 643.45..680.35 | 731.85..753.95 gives -0.21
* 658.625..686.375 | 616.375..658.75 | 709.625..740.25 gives 0.29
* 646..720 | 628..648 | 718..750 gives 0.09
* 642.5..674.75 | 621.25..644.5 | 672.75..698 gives 0.02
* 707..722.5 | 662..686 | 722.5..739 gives -0.23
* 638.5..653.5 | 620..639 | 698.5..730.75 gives 0.17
